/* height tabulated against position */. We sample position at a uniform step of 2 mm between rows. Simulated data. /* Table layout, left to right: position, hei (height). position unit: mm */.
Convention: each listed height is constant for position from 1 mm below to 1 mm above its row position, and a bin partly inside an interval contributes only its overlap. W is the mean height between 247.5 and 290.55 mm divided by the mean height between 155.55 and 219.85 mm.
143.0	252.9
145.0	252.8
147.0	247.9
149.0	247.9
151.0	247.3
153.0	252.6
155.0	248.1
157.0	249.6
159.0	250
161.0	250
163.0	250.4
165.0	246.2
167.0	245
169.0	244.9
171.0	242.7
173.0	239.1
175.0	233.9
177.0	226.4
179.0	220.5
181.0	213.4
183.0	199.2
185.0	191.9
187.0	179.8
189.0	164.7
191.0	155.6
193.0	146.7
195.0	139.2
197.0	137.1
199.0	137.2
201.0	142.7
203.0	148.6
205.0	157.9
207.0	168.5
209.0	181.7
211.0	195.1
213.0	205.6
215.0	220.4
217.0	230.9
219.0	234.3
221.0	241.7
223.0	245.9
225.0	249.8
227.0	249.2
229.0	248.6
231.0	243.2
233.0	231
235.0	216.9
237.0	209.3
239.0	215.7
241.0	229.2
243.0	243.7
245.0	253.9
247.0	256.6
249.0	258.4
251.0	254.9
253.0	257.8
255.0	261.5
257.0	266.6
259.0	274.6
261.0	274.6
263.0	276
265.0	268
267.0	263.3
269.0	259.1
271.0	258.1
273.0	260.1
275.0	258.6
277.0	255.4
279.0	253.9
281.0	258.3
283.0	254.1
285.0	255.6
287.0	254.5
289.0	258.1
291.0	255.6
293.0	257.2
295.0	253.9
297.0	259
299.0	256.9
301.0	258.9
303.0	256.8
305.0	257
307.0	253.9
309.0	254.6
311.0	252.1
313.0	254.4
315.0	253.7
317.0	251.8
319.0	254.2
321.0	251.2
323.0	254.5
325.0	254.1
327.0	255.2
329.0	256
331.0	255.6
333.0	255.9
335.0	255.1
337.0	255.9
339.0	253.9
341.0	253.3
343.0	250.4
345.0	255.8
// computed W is 1.3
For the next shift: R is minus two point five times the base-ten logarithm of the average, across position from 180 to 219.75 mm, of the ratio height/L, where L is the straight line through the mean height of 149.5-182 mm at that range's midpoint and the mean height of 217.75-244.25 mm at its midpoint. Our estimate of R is 0.32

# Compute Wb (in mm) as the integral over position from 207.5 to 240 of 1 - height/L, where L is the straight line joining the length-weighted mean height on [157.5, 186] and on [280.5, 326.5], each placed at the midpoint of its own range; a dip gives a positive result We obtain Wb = 2.2 mm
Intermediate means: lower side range 233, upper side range 255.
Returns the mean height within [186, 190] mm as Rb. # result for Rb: 172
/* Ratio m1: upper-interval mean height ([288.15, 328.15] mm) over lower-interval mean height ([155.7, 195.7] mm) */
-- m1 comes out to 1.19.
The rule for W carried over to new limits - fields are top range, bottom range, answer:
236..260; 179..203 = 1.50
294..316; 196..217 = 1.48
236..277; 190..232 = 1.31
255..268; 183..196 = 1.63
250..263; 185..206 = 1.74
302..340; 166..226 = 1.29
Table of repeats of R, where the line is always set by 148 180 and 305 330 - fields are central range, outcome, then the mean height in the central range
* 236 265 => -0.015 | 253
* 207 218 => 0.211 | 203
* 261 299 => -0.033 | 259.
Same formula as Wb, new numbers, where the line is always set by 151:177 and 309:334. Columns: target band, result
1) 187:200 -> 5.1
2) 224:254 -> 1.0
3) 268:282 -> -0.3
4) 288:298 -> -0.2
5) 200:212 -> 4.0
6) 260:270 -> -0.7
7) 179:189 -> 2.1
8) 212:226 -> 0.9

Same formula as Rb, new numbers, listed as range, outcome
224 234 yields 244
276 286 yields 255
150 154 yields 250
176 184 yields 215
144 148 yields 250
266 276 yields 260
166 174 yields 243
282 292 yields 256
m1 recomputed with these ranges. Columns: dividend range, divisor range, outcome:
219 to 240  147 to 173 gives 0.95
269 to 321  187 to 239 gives 1.30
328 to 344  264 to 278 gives 0.98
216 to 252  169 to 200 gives 1.26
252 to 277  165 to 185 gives 1.16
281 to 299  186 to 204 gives 1.71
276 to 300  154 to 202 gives 1.24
